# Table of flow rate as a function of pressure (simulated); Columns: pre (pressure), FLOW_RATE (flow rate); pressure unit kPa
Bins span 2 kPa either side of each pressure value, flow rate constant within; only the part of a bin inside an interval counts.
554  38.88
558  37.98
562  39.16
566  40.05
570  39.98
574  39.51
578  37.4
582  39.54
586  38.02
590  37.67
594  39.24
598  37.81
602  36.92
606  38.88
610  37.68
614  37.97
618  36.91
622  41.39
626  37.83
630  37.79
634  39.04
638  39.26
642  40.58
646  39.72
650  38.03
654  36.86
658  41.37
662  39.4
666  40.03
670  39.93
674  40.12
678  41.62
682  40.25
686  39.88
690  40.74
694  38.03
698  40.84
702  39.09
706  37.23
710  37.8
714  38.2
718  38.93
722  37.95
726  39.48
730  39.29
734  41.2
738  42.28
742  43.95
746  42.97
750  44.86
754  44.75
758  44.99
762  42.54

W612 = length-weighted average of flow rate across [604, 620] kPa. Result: 37.9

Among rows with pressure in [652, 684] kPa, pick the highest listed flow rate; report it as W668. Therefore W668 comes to 41.62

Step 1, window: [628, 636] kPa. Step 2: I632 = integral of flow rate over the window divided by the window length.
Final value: 38.4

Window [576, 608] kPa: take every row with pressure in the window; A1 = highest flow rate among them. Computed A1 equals 39.54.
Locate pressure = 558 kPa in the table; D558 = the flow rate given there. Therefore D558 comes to 37.98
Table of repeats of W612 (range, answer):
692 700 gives 39.4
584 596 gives 38.3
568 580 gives 39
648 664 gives 38.9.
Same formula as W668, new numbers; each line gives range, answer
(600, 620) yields 38.88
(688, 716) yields 40.84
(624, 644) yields 40.58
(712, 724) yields 38.93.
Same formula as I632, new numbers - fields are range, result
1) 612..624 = 38.8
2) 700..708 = 38.2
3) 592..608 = 38.2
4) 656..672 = 40.2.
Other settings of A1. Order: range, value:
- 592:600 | 39.24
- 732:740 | 42.28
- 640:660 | 41.37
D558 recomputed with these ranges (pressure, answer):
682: 40.25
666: 40.03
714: 38.2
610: 37.68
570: 39.98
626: 37.83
